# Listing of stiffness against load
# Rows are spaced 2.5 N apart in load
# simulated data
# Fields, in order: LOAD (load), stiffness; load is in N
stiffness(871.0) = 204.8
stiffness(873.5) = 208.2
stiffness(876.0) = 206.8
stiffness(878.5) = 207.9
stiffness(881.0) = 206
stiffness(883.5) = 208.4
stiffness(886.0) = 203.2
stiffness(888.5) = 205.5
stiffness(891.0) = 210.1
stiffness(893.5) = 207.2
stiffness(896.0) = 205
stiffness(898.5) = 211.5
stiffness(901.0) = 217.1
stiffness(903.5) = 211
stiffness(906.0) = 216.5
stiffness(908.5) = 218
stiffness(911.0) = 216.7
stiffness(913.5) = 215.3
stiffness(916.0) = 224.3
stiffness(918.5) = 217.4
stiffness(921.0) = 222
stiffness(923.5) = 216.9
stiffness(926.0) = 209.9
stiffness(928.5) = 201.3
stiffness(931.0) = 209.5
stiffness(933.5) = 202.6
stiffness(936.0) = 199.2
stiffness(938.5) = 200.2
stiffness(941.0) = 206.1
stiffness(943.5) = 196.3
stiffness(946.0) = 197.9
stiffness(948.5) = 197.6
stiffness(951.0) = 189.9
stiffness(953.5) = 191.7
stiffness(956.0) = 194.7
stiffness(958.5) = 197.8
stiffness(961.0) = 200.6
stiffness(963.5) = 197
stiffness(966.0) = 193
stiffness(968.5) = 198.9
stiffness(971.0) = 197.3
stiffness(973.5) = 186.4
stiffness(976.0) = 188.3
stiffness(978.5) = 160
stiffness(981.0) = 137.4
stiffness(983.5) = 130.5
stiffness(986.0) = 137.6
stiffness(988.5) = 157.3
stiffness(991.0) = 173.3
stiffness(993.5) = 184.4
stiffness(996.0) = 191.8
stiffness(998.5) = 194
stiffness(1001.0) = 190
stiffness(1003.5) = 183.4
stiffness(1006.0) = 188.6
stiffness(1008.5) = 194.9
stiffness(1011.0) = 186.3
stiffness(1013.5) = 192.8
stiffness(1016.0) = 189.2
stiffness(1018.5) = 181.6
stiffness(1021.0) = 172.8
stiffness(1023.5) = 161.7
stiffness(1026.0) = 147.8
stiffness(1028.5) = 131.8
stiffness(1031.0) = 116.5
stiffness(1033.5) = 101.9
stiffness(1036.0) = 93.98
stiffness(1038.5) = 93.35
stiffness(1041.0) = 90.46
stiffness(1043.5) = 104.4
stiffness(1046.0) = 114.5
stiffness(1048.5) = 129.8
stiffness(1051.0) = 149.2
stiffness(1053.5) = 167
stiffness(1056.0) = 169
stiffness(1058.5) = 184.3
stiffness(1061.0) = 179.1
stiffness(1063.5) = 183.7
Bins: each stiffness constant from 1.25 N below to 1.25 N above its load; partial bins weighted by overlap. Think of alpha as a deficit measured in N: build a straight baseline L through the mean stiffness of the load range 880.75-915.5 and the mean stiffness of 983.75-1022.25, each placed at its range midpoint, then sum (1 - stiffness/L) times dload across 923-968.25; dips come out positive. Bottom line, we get -0.6 N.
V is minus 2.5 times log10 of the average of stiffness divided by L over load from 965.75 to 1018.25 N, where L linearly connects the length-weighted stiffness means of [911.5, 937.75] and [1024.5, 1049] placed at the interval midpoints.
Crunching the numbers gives -0.19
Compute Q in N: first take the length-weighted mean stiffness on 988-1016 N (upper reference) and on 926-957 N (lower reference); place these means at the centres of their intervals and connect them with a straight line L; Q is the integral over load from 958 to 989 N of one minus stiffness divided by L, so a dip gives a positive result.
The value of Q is 2.8 N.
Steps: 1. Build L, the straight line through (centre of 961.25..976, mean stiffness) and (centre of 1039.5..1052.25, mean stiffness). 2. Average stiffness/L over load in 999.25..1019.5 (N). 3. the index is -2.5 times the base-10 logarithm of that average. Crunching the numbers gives -0.22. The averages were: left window 194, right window 117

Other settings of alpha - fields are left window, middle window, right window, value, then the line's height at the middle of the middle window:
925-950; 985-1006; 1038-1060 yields -1.3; 167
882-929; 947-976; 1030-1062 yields -2.4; 180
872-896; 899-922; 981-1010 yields -2.1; 199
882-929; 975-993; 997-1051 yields 1.7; 172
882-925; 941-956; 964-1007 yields -0.2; 193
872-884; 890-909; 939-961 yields -0.7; 204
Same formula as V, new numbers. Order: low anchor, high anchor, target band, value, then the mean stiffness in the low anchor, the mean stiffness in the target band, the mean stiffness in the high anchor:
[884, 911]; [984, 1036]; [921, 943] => -0.049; 211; 206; 167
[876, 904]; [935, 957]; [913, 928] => -0.076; 208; 217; 197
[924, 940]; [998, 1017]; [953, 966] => 0.015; 204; 196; 190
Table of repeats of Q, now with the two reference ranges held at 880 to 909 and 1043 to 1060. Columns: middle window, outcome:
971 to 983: 0.58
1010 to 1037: 1.15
